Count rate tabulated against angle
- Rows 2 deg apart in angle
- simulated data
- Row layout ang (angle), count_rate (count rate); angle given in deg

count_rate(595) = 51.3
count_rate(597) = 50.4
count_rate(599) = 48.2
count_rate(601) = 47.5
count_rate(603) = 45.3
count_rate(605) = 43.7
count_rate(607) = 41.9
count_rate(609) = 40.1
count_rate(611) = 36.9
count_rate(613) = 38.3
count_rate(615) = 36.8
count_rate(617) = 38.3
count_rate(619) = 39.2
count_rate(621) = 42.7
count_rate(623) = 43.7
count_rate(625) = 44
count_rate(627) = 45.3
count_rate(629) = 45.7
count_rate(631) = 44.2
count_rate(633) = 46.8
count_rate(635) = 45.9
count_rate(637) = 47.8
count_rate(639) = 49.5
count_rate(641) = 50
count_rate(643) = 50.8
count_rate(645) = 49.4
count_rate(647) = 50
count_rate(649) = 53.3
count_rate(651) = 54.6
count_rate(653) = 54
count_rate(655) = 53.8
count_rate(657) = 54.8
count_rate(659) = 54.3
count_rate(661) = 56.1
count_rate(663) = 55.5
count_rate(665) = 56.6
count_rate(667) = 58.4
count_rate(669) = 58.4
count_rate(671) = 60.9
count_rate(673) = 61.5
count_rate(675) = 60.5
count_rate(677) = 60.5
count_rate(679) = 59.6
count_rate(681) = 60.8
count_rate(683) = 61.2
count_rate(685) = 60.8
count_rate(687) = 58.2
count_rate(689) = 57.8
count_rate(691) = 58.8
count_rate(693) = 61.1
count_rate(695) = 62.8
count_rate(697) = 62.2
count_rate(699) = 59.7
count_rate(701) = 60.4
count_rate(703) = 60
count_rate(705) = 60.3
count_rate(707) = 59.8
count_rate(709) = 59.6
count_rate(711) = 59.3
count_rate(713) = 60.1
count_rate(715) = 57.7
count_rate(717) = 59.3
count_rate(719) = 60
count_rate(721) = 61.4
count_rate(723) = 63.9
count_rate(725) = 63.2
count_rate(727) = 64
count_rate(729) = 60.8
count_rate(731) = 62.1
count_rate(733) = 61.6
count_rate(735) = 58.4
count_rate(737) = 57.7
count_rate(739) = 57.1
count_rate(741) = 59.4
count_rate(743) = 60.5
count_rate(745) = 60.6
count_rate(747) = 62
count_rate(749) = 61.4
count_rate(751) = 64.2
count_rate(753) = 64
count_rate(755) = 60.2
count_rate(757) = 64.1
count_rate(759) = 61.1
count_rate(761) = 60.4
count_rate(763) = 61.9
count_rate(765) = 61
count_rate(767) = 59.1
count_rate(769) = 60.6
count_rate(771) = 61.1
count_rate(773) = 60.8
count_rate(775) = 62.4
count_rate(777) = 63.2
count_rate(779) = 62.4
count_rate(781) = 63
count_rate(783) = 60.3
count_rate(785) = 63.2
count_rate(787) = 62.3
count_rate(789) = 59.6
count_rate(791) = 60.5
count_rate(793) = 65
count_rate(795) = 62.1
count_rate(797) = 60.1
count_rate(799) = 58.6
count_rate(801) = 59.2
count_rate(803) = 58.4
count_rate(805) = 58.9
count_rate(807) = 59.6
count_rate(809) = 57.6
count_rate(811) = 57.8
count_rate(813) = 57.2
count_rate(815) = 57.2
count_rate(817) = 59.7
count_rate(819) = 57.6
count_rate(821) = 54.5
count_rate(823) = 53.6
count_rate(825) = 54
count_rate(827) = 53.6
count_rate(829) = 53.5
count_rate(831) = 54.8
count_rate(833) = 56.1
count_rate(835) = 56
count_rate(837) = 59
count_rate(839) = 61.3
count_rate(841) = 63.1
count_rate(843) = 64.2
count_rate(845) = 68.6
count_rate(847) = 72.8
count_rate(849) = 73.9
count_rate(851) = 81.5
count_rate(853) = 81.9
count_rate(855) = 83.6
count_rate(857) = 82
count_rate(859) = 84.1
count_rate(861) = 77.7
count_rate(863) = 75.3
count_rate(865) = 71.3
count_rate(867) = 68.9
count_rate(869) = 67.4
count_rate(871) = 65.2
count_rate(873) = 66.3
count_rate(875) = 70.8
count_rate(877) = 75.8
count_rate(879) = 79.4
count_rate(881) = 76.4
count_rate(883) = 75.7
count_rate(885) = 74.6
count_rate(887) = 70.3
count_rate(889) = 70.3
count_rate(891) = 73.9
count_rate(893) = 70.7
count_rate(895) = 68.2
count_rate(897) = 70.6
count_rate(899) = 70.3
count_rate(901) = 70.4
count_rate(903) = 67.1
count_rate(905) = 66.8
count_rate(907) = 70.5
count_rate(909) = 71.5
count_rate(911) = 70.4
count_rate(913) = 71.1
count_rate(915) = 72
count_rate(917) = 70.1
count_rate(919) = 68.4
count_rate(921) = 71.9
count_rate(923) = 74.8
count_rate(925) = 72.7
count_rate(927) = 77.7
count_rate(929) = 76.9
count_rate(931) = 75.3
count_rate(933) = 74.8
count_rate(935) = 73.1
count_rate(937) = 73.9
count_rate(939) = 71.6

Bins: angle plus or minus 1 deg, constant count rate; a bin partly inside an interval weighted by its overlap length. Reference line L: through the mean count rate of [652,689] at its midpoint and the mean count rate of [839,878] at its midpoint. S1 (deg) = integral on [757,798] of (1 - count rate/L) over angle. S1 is 3.1 deg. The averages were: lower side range 58.1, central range 61.6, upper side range 73.1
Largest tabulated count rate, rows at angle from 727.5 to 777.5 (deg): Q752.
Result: 64.2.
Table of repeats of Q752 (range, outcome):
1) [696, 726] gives 63.9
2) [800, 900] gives 84.1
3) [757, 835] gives 65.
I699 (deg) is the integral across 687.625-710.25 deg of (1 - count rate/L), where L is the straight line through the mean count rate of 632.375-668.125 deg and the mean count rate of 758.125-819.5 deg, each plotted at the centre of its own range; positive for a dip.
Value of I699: -2.0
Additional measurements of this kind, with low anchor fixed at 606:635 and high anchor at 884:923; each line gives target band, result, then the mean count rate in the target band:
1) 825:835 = 1.35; 54.6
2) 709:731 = -3.81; 61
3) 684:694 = -2.16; 59.3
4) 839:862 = -3.48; 75.1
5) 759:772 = -0.95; 60.7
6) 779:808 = -0.70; 60.8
